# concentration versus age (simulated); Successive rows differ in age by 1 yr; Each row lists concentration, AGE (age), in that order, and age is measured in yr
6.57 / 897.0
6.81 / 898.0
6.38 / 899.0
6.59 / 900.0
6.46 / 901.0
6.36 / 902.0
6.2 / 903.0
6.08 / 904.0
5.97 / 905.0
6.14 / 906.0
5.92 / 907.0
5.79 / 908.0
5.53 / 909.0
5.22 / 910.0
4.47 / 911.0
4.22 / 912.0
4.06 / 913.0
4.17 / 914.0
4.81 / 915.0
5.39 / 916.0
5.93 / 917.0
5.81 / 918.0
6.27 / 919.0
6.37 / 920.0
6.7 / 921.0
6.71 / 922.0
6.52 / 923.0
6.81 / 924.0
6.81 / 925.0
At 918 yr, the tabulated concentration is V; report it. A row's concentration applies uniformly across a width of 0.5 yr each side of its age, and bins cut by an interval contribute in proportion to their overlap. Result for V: 5.81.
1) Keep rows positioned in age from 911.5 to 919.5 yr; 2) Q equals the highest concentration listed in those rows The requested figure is 6.27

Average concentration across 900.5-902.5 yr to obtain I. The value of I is 6.41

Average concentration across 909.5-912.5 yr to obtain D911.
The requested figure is 4.64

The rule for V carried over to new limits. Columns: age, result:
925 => 6.81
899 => 6.38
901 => 6.46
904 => 6.08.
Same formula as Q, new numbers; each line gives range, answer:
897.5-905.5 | 6.81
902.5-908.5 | 6.2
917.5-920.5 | 6.37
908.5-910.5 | 5.53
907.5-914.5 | 5.79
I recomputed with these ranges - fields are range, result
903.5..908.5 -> 5.98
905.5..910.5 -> 5.72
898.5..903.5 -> 6.4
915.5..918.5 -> 5.71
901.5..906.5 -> 6.15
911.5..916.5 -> 4.53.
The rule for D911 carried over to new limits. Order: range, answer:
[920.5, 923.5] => 6.64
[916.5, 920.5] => 6.09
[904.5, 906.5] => 6.05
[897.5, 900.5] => 6.59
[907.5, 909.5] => 5.66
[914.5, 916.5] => 5.1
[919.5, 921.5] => 6.54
